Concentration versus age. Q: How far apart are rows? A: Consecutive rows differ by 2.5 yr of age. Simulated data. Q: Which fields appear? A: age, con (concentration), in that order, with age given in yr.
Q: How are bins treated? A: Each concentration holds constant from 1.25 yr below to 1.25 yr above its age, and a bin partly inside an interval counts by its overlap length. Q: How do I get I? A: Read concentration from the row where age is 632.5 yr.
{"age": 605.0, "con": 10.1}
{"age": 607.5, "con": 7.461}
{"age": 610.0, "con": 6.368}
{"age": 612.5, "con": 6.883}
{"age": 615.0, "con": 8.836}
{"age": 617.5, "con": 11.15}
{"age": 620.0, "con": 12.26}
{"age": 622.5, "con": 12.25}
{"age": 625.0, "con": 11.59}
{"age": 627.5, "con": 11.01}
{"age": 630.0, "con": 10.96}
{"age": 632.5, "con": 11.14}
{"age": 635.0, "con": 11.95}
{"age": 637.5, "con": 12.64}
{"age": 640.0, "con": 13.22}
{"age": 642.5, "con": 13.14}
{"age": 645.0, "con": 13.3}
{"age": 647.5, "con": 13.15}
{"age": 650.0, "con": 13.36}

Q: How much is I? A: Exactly 11.14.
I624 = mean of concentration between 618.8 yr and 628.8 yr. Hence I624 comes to 11.8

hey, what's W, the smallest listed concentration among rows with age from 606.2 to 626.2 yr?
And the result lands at 6.368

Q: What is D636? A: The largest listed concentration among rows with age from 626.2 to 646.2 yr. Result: 13.3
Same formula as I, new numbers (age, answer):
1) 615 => 8.836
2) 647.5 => 13.15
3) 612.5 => 6.883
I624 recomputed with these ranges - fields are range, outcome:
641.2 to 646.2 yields 13.2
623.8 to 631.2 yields 11.2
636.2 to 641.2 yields 12.9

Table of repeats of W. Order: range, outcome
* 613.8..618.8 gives 8.836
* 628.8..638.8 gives 10.96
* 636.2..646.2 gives 12.64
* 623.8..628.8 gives 11.01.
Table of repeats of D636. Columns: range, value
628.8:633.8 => 11.14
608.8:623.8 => 12.26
